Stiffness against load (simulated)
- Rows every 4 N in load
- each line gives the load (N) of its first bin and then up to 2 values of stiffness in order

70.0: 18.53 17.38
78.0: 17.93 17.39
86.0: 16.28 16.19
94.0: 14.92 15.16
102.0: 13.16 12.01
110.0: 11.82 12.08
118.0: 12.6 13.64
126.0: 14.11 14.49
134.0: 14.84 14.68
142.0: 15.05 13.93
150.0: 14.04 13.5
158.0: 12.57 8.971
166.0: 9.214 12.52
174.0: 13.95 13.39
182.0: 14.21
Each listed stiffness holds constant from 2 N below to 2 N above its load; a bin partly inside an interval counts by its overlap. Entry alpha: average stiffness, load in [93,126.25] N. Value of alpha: 13.2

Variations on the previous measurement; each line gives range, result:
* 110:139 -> 13.6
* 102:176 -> 13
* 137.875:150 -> 14.4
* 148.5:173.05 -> 11.8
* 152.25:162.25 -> 12.1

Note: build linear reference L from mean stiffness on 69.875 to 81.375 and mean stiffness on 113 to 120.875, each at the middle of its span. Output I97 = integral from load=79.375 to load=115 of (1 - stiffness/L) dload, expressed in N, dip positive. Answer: 1.5 N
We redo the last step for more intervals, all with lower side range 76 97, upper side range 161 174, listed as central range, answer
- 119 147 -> -2.3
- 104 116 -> 2.3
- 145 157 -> -1.7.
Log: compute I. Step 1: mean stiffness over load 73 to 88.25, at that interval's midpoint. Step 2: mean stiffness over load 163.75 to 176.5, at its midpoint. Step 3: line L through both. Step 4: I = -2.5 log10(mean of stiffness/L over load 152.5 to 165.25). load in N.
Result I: 0.11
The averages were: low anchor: 17.2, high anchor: 11.9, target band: 11.4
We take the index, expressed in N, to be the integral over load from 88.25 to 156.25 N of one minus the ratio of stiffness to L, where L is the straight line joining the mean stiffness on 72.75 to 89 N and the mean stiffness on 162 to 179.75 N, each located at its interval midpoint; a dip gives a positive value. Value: 3.5 N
